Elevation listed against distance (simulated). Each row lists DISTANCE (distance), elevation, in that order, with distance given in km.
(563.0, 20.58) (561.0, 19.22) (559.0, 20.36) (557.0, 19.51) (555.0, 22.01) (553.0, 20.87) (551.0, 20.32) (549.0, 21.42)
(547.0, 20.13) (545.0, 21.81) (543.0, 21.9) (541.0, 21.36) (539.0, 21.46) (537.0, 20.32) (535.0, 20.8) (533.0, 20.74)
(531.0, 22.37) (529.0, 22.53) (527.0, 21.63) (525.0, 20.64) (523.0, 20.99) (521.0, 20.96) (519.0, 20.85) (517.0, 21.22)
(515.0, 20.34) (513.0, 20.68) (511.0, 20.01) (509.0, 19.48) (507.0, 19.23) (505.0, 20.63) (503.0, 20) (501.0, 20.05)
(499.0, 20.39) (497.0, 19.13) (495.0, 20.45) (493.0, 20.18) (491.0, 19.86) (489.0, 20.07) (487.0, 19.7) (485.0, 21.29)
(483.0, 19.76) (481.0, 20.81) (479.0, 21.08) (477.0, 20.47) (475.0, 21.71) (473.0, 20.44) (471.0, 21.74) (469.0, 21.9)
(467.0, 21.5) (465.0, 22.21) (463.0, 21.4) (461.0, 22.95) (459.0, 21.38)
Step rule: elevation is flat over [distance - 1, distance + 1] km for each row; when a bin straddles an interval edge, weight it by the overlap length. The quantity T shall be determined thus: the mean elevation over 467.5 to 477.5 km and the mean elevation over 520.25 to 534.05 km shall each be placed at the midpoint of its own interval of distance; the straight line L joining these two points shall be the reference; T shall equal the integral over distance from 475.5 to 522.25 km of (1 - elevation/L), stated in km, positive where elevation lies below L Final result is 2.3 km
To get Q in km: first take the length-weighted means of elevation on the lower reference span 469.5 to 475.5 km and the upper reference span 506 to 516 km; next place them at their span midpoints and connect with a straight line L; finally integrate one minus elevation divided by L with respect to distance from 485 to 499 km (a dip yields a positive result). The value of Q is 0.4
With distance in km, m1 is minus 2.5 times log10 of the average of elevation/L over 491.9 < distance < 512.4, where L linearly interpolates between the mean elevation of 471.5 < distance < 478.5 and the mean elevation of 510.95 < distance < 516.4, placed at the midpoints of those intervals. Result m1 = 0.03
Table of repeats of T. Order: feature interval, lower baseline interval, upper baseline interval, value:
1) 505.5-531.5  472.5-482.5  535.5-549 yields 0.3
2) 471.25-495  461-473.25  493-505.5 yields 0.4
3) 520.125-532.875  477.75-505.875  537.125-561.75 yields -0.5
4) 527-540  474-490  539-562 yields -0.4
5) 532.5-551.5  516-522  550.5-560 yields -0.3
